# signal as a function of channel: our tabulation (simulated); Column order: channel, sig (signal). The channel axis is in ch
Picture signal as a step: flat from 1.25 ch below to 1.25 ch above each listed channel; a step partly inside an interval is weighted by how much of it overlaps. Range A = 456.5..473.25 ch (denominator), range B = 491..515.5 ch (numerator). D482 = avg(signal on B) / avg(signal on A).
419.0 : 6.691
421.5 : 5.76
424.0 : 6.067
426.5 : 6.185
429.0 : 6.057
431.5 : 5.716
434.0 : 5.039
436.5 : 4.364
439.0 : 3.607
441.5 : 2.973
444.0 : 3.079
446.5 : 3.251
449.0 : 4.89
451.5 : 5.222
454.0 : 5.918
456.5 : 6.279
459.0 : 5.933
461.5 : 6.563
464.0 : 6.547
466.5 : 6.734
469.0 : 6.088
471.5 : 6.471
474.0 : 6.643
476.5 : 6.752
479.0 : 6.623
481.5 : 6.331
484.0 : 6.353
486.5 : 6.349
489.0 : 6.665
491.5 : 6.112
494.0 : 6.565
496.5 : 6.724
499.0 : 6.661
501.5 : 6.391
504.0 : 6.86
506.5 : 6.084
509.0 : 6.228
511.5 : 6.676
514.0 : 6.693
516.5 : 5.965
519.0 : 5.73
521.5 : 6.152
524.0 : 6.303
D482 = 1.02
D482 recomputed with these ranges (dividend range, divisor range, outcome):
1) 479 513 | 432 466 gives 1.31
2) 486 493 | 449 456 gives 1.16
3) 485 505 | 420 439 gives 1.19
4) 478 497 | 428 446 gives 1.49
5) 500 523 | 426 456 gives 1.34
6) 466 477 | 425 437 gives 1.17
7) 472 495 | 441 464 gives 1.28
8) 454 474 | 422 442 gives 1.25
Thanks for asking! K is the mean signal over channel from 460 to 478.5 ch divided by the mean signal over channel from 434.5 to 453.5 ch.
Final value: 1.6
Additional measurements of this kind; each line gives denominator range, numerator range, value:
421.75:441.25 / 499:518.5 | 1.23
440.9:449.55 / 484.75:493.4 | 1.83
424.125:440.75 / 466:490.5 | 1.26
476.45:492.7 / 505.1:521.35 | 0.97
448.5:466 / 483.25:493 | 1.07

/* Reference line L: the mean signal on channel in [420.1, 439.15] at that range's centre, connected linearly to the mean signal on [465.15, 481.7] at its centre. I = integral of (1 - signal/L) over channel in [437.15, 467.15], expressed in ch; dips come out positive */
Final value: 5.1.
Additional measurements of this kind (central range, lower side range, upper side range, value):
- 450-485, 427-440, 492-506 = -2.76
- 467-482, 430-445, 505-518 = -3.58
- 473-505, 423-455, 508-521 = -4.38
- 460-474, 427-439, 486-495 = -1.36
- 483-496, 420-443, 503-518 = -0.81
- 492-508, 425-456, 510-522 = -1.61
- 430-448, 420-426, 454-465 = 6.07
